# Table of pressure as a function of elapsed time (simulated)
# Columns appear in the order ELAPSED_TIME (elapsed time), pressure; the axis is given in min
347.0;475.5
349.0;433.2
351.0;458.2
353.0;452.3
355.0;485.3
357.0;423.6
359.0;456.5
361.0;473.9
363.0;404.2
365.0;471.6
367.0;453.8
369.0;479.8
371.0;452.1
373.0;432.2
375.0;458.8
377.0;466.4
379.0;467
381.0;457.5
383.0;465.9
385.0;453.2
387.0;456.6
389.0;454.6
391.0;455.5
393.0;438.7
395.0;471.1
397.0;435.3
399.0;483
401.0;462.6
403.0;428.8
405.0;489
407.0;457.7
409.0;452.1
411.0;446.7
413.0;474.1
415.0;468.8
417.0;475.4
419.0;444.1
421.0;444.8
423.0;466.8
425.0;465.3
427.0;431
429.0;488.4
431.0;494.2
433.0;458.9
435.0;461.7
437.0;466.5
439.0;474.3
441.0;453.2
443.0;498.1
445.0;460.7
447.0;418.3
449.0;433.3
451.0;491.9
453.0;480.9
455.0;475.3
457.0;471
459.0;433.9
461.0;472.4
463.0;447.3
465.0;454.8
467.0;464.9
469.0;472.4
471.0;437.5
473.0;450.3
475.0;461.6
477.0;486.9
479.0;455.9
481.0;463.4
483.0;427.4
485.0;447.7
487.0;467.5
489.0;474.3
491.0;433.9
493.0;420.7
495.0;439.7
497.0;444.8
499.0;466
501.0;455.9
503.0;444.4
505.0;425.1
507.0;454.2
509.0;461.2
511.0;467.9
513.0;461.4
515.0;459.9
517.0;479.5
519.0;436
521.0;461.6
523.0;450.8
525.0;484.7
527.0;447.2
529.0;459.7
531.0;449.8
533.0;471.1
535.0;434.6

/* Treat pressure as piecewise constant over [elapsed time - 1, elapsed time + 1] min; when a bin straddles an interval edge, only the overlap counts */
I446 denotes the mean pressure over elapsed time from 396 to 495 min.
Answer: 459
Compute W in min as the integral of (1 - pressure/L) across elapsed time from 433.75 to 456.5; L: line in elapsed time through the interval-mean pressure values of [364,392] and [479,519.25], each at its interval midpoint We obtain -0.5 min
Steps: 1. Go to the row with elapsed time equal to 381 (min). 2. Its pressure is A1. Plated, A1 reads 457.5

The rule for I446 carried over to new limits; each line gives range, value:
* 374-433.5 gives 460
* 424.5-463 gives 464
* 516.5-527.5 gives 460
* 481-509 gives 447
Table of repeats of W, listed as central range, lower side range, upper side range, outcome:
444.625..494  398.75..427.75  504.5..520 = 0.2 min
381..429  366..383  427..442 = 0.6 min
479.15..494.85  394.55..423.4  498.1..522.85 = 0.3 min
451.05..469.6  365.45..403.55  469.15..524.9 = -0.4 min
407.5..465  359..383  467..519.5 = -0.9 min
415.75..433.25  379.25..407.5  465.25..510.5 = -0.3 min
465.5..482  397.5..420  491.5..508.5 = -0.5 min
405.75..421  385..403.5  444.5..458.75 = -0.1 min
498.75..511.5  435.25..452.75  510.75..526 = 0.3 min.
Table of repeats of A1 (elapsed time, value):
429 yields 488.4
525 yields 484.7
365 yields 471.6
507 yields 454.2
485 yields 447.7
